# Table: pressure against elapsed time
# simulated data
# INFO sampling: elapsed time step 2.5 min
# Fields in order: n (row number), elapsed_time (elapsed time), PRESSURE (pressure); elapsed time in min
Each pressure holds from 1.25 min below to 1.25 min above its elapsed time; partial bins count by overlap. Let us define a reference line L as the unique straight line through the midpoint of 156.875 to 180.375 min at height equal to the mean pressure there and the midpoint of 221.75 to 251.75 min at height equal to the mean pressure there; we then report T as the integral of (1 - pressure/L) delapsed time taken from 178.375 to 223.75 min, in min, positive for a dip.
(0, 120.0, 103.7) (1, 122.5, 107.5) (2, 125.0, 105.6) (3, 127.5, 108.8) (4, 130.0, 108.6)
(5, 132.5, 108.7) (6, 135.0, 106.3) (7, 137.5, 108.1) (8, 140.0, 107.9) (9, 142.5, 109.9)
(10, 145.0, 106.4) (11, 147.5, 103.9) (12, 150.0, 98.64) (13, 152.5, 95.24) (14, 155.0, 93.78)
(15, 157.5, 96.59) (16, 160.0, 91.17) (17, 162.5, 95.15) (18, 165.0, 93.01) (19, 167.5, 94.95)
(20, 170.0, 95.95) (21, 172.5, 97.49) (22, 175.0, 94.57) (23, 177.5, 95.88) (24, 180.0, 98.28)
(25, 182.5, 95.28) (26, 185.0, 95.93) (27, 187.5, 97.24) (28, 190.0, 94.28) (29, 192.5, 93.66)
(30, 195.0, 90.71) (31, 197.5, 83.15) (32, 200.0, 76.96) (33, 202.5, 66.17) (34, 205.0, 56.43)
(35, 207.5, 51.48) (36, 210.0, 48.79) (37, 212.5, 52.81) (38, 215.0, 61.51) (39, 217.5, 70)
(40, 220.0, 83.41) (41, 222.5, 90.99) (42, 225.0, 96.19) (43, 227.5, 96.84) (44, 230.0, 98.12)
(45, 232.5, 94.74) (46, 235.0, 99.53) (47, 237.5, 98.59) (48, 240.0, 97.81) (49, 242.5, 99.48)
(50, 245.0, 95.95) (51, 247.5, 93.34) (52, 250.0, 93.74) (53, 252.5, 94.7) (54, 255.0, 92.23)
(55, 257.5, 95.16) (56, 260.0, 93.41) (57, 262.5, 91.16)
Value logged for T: 8.2 min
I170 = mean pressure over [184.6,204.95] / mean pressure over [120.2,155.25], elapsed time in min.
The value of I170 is 0.8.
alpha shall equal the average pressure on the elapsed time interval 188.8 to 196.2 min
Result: 92.9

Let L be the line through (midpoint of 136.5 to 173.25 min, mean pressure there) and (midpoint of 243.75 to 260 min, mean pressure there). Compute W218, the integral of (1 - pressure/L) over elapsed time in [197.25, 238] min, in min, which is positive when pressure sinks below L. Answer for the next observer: 7.8 min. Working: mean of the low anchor 99.2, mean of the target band 77.5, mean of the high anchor 94.1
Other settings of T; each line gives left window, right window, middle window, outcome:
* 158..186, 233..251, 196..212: 5.4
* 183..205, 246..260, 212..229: 1.8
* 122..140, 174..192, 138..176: 1.2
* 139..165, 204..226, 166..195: -3.6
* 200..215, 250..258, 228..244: -3.7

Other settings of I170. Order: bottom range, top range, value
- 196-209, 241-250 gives 1.43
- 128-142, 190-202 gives 0.79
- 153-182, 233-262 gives 1.01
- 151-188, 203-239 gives 0.82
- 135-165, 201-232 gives 0.73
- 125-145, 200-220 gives 0.56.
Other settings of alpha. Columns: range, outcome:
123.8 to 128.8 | 107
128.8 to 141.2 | 108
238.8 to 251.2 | 96.1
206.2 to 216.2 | 53.6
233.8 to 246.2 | 98.3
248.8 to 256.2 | 93.6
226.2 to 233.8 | 96.6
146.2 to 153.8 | 99.3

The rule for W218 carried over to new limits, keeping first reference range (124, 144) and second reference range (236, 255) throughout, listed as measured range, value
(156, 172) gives 1.6 min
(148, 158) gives 0.9 min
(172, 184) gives 0.8 min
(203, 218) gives 6.5 min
